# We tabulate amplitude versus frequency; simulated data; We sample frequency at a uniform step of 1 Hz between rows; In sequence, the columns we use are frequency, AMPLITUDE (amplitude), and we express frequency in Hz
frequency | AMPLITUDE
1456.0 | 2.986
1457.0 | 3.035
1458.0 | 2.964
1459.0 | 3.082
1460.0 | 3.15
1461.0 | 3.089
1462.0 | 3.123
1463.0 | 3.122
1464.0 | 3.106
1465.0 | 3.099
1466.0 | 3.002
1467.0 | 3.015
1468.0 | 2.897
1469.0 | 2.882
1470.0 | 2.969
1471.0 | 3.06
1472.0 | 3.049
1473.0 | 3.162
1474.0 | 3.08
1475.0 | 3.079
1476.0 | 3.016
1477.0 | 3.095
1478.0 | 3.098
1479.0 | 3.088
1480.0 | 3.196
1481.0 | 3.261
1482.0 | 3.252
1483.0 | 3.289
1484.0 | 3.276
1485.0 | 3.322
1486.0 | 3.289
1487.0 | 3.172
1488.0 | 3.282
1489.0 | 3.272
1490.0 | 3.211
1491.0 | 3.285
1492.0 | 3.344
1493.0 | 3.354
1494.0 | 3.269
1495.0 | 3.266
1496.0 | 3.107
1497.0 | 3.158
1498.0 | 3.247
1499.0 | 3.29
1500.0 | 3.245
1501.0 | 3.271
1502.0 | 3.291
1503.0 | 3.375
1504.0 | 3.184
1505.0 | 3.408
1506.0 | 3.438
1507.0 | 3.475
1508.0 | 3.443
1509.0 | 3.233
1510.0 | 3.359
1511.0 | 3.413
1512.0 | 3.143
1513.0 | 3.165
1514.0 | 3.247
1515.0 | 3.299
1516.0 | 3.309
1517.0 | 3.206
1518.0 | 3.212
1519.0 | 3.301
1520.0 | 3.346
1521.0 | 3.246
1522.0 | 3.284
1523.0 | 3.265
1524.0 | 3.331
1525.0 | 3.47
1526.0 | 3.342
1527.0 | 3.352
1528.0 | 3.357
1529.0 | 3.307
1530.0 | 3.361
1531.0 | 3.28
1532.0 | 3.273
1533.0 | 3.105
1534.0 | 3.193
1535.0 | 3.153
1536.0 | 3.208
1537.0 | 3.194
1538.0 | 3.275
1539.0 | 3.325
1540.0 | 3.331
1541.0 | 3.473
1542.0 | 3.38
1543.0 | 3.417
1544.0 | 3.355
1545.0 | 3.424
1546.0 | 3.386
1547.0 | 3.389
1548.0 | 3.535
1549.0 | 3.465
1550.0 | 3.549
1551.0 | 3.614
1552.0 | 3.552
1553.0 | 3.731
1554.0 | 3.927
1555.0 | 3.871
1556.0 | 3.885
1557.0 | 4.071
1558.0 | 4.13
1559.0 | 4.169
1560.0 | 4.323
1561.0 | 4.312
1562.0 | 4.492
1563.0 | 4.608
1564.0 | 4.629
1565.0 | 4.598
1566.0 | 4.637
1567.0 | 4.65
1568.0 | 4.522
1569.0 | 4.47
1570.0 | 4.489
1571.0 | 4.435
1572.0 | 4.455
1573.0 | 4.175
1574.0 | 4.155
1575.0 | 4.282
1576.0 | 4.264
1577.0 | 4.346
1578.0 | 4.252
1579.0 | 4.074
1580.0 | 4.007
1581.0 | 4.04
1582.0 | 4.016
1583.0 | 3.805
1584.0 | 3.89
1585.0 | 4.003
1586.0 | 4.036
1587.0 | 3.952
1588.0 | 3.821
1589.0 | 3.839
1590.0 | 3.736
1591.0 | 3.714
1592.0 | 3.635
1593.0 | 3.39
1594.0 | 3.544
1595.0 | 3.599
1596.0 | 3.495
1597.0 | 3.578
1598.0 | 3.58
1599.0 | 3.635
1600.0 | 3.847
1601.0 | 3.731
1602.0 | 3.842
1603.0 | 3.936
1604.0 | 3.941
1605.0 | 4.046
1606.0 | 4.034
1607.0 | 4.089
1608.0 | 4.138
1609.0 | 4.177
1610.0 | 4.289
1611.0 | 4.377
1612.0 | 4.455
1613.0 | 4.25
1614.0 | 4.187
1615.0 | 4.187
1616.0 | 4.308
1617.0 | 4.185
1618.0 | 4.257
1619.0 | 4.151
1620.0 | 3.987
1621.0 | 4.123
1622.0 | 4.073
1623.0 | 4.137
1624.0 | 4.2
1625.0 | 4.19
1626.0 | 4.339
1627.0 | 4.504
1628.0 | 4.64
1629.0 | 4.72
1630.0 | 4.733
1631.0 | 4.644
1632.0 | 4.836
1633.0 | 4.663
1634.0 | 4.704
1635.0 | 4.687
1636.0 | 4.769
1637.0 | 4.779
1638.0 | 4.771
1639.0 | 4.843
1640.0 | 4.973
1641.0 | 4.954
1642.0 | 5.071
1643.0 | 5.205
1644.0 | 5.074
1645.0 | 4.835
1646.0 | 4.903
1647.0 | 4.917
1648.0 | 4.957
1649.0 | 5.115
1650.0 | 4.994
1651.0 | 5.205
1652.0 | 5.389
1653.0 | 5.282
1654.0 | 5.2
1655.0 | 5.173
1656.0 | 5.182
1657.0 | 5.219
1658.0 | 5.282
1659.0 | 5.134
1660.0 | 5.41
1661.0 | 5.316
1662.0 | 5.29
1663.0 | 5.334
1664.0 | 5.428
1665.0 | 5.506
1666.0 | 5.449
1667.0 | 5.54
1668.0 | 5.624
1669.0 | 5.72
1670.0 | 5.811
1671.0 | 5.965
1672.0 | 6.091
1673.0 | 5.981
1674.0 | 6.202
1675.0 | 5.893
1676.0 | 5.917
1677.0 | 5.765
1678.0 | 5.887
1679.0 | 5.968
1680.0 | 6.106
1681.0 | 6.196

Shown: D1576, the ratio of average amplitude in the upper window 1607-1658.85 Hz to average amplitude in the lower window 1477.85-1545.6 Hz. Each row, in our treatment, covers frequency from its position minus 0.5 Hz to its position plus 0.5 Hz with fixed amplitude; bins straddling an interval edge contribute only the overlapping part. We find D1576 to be 1.42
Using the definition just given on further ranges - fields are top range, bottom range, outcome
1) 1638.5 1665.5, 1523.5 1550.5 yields 1.54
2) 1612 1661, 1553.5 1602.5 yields 1.17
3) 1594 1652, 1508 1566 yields 1.24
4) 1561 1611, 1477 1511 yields 1.24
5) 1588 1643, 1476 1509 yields 1.29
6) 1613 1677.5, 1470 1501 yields 1.56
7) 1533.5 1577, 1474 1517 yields 1.20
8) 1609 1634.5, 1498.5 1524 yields 1.32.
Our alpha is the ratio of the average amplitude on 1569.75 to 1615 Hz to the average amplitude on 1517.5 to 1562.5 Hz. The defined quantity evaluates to 1.1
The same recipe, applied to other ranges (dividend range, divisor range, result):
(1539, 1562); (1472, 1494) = 1.15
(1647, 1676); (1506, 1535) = 1.65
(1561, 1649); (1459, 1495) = 1.36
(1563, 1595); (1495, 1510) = 1.25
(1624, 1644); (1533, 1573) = 1.23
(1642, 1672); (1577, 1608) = 1.38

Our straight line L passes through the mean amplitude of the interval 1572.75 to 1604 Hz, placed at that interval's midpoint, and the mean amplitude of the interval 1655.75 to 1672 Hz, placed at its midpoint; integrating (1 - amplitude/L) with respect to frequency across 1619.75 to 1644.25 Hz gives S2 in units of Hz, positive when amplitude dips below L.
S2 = 0.9 Hz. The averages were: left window 3.88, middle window 4.63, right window 5.47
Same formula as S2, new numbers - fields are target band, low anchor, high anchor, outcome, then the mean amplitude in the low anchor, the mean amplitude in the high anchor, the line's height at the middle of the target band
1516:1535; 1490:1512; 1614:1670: 1.5 Hz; 3.3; 4.88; 3.58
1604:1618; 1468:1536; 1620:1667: 1.0 Hz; 3.24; 4.91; 4.53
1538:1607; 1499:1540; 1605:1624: -2.5 Hz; 3.29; 4.19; 3.79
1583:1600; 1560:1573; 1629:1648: 3.3 Hz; 4.5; 4.85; 4.62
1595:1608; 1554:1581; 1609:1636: 1.6 Hz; 4.31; 4.38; 4.35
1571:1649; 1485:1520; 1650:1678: 8.6 Hz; 3.28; 5.53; 4.78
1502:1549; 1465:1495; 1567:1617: 2.6 Hz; 3.16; 4.03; 3.51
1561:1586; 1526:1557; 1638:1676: -2.2 Hz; 3.43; 5.34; 3.96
